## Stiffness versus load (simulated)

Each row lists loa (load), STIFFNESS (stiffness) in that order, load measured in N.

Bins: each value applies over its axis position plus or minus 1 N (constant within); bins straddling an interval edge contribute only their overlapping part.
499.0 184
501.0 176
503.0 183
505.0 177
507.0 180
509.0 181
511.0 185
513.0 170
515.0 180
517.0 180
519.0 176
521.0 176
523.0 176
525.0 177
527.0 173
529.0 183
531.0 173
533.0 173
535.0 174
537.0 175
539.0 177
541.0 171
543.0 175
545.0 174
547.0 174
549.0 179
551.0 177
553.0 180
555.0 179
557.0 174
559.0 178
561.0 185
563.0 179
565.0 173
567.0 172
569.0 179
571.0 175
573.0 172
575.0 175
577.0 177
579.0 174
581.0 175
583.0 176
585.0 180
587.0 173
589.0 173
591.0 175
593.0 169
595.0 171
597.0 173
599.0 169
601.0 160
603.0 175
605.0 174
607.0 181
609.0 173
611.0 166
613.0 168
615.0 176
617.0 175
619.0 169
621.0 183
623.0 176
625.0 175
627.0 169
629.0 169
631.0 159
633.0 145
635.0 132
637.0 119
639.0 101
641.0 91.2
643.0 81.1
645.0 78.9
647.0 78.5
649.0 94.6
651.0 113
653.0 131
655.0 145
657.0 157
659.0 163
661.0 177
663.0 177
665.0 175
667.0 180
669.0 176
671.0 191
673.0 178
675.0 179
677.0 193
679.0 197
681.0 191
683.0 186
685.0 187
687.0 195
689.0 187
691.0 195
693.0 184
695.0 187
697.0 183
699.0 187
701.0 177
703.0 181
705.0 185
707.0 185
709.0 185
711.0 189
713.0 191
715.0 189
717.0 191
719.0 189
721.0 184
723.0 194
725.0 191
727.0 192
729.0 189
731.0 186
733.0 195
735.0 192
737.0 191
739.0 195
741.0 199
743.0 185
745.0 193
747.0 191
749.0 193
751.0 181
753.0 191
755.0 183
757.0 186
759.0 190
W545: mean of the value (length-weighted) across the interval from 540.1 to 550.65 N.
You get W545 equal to 175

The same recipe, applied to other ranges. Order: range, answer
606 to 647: 148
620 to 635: 166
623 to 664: 134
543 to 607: 175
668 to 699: 187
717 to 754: 191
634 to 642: 111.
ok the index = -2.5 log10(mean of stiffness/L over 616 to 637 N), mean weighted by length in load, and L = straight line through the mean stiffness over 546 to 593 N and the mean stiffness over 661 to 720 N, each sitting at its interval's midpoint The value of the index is 0.11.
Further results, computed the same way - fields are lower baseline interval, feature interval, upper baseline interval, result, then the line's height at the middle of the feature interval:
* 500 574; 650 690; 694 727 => 0.065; 185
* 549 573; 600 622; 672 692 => 0.057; 182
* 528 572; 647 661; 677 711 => 0.354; 184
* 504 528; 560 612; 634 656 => -0.249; 139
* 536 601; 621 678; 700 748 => 0.233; 182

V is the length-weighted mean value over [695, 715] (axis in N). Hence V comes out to 185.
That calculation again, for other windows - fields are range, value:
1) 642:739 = 174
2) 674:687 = 189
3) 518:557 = 176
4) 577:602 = 173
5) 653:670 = 167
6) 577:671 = 156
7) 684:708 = 186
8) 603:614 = 173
